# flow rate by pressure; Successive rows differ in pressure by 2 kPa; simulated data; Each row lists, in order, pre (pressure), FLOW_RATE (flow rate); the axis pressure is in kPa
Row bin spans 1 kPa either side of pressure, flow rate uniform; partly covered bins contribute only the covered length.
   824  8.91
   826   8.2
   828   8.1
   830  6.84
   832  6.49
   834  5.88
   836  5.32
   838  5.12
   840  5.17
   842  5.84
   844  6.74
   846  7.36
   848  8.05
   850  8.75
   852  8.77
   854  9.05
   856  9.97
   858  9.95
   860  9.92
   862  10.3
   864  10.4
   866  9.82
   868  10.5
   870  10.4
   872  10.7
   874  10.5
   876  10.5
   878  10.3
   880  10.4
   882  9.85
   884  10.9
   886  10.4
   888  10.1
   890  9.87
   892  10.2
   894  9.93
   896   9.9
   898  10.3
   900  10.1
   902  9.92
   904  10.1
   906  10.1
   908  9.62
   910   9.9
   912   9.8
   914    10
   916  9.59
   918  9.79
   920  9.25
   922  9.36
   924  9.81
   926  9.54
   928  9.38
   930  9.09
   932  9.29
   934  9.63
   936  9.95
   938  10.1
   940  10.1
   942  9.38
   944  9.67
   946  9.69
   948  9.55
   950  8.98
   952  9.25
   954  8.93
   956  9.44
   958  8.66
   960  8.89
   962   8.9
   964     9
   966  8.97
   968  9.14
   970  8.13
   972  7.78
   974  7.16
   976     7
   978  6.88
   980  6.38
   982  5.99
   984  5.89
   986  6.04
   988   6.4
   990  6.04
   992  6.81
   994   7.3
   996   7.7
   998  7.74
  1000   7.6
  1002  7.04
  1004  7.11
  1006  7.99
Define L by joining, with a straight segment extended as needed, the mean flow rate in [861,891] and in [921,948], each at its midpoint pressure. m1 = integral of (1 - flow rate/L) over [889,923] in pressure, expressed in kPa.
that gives 0.3 kPa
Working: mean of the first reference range 10.3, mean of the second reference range 9.61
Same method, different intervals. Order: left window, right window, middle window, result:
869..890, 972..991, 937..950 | -2.9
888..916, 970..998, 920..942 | -1.9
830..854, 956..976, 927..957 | -4.9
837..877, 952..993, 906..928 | -3.8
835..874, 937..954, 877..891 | -2.1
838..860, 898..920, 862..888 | -4.8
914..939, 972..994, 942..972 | -4.2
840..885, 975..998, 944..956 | -3.0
